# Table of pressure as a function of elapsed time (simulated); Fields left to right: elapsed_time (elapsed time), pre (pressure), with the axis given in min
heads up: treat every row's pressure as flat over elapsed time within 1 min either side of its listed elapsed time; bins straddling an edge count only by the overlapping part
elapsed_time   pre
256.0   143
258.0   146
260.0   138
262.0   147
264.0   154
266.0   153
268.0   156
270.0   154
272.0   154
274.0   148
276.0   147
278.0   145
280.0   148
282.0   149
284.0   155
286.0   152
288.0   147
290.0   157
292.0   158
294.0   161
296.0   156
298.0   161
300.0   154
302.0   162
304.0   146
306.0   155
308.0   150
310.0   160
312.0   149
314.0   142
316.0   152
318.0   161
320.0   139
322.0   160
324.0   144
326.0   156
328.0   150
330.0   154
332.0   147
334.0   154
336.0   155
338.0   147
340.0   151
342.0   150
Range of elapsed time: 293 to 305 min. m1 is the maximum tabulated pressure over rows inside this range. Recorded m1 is 162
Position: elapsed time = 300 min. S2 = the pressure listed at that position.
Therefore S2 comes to 154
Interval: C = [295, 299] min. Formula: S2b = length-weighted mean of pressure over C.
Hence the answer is 158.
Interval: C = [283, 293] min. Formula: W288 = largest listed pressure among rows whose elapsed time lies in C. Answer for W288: 158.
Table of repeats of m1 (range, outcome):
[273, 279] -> 148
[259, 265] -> 154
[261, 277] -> 156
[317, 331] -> 161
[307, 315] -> 160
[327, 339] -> 155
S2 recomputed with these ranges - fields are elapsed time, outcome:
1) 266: 153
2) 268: 156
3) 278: 145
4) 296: 156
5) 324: 144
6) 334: 154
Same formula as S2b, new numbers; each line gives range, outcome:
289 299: 159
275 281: 147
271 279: 148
